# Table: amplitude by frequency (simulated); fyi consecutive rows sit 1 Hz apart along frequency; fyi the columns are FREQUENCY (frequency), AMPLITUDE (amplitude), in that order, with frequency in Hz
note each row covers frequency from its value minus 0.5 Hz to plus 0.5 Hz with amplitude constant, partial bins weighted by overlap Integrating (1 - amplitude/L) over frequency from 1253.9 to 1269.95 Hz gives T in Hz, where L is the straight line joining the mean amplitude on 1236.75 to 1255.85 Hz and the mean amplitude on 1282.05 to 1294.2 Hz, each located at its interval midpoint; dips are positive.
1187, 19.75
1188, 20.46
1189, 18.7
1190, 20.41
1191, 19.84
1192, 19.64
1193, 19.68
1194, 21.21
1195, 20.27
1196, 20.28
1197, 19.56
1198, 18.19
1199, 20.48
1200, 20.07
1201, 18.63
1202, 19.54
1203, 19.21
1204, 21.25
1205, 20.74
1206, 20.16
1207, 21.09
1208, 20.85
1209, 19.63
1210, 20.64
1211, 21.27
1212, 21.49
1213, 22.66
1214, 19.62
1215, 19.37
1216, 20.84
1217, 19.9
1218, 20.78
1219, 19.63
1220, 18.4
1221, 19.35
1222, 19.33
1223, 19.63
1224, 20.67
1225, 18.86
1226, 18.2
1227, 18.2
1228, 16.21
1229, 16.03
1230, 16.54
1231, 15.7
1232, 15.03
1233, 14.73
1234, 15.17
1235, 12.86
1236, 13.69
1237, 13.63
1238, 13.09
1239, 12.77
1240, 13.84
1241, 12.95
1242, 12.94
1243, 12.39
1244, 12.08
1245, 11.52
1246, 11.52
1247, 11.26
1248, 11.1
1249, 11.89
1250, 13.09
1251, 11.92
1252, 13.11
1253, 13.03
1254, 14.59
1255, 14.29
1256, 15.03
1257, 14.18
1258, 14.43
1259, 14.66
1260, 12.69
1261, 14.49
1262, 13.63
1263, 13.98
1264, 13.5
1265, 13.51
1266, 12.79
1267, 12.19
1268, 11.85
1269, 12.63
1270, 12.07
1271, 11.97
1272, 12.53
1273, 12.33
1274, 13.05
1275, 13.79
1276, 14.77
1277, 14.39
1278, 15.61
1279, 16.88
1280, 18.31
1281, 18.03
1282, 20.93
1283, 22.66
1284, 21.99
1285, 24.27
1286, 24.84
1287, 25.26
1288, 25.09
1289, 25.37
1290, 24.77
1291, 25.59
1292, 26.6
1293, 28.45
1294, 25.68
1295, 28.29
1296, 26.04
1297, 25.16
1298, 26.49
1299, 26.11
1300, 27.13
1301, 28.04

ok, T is 3.3 Hz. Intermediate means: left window 12.7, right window 24.9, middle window 13.6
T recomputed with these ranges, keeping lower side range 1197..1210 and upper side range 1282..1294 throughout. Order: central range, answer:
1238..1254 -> 7.1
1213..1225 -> 0.6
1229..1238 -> 2.9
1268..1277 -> 4.1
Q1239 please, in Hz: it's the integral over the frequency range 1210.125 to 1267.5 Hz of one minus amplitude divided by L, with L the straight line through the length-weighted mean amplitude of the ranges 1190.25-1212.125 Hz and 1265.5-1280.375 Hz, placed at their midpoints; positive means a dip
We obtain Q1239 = 4.7 Hz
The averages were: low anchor 20.1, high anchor 13.6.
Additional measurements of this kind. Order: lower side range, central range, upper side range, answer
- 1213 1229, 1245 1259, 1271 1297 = 4.92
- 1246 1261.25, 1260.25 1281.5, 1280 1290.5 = 5.32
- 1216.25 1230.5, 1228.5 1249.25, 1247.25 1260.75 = 3.46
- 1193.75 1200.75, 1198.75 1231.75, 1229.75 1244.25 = -4.61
